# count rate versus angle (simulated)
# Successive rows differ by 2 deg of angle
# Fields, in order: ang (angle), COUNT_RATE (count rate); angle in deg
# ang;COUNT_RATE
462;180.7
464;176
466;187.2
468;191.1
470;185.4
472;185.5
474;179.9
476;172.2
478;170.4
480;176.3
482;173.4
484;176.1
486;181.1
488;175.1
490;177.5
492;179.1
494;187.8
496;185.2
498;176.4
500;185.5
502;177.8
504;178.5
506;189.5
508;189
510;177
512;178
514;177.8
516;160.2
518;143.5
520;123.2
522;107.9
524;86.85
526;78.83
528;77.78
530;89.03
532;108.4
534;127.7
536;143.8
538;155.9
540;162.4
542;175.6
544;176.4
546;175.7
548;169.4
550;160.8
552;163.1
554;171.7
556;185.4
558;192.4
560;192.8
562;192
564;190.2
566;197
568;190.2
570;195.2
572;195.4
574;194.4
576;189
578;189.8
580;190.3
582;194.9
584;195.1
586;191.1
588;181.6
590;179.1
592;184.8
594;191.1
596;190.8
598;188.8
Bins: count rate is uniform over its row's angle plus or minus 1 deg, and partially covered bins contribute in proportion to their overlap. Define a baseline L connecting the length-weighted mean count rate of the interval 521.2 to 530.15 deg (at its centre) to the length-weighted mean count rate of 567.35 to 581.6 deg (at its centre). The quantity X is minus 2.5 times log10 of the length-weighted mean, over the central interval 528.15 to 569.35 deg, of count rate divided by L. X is -0.20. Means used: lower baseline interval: 87.5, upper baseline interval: 192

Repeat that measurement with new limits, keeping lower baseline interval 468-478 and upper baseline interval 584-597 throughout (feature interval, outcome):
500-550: 0.23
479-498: 0.02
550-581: -0.01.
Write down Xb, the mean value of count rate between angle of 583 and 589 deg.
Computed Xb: 189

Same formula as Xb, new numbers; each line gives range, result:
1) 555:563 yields 191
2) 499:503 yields 182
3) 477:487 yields 175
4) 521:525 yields 97.4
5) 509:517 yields 173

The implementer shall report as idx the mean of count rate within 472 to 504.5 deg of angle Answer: 178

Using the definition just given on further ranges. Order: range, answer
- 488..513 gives 182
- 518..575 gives 156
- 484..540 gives 153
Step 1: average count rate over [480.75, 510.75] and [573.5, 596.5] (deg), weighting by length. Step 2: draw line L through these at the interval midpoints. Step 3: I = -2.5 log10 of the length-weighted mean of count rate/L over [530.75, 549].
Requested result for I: 0.20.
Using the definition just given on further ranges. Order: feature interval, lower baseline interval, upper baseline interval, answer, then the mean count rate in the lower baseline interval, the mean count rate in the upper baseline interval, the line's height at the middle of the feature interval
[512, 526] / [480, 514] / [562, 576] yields 0.36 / 180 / 193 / 184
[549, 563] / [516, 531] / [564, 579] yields -0.10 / 105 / 193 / 164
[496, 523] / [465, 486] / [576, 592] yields 0.10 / 180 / 189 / 183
